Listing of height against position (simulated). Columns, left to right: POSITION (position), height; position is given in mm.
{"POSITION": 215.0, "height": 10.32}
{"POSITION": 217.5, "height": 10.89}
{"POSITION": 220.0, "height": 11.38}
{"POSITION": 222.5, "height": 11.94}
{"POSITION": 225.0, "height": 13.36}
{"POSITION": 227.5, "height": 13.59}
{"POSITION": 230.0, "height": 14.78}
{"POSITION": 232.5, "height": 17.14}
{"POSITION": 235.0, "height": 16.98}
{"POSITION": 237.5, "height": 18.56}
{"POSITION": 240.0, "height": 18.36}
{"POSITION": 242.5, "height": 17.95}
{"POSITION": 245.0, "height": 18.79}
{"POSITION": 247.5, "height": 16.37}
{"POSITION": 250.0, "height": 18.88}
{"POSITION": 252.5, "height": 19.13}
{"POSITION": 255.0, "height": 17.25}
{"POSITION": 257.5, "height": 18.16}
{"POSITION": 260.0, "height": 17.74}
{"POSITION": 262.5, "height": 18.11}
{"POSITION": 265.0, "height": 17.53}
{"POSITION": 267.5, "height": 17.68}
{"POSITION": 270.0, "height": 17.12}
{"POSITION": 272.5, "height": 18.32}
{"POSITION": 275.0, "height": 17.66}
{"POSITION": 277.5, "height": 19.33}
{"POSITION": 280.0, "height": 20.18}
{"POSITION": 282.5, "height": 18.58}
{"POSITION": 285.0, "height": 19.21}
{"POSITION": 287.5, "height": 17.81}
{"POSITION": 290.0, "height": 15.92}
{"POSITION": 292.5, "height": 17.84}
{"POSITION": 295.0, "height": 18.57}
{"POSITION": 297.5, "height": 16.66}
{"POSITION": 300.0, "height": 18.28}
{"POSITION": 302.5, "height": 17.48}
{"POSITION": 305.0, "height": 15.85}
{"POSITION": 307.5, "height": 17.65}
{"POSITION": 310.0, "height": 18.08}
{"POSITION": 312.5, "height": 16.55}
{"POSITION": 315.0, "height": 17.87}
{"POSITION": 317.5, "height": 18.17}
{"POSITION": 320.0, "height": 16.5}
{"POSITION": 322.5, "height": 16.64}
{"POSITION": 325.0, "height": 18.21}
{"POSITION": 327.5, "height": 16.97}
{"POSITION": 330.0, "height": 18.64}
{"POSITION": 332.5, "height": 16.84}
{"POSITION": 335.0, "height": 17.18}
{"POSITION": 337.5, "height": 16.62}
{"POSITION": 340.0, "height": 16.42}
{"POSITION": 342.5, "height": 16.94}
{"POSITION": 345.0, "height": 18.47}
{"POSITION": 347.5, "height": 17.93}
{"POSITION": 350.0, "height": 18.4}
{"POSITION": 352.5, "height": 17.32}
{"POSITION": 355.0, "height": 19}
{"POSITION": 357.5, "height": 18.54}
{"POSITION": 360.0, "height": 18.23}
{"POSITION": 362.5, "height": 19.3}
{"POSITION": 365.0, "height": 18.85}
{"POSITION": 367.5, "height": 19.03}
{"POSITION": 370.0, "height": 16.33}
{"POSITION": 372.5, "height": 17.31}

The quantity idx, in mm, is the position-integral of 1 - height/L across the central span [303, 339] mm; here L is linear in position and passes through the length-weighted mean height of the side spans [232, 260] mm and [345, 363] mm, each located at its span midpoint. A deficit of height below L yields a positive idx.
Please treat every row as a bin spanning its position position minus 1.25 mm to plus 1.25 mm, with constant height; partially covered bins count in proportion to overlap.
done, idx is 1.92 mm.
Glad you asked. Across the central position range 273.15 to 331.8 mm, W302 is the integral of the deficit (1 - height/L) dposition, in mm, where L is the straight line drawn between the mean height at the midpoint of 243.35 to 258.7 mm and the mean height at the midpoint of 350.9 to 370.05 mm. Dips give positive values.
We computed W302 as 1.59 mm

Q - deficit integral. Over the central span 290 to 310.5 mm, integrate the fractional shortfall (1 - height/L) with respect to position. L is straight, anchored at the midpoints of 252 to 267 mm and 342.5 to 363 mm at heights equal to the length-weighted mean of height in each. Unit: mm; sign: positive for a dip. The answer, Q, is 0.7 mm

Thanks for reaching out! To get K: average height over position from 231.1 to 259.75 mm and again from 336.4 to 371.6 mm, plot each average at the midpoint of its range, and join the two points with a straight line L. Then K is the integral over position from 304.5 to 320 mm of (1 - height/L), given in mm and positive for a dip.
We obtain 0.50 mm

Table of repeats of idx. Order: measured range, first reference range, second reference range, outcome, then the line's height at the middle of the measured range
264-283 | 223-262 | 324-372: -1.11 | 17.3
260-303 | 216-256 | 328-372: -3.43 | 16.7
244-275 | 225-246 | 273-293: -0.61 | 17.6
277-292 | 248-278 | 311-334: -0.55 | 17.8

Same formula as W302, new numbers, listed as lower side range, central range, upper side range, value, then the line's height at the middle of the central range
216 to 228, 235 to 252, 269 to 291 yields -4.4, 14.4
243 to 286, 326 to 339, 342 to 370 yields 0.7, 18.3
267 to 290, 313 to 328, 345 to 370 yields 0.8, 18.4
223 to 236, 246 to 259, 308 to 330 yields -2.0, 15.6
